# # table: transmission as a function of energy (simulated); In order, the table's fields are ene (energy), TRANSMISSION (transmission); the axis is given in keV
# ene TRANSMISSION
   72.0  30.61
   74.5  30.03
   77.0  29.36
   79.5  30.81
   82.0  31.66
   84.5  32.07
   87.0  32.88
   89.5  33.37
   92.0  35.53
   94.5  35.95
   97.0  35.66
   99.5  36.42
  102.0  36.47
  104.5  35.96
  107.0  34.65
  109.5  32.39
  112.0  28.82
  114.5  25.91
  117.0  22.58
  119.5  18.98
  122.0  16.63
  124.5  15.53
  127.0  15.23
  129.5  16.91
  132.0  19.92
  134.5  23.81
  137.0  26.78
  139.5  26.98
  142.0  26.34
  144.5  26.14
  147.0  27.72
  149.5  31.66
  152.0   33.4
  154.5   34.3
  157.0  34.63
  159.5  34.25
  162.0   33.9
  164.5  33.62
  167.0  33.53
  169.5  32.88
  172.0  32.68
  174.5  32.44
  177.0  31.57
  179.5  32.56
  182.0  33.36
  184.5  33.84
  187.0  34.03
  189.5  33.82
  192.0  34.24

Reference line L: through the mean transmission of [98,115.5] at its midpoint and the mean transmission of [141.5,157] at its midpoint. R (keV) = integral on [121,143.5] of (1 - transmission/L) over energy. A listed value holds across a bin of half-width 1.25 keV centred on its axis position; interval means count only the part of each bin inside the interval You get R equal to 7.5 keV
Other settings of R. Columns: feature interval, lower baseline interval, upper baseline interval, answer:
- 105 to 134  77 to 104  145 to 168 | 9.16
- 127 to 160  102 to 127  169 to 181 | 2.07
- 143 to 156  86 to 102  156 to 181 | 1.17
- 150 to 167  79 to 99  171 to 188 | -0.40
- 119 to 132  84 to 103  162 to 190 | 6.60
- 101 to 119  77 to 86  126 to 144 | -2.47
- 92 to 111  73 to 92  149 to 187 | -1.91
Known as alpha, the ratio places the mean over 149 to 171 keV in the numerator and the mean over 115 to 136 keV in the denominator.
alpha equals 1.8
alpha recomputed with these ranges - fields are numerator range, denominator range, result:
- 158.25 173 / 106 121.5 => 1.26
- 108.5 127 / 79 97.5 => 0.67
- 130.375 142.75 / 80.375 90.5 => 0.75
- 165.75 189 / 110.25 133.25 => 1.62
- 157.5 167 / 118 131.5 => 2.00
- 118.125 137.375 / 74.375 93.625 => 0.59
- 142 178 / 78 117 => 0.98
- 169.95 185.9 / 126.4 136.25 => 1.67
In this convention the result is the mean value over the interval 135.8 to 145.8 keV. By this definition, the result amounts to 26.6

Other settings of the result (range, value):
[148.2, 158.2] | 33.5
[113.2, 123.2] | 21.1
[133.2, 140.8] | 25.8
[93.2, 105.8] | 36.1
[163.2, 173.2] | 33.2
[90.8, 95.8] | 35.7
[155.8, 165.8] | 34.1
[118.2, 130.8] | 16.7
